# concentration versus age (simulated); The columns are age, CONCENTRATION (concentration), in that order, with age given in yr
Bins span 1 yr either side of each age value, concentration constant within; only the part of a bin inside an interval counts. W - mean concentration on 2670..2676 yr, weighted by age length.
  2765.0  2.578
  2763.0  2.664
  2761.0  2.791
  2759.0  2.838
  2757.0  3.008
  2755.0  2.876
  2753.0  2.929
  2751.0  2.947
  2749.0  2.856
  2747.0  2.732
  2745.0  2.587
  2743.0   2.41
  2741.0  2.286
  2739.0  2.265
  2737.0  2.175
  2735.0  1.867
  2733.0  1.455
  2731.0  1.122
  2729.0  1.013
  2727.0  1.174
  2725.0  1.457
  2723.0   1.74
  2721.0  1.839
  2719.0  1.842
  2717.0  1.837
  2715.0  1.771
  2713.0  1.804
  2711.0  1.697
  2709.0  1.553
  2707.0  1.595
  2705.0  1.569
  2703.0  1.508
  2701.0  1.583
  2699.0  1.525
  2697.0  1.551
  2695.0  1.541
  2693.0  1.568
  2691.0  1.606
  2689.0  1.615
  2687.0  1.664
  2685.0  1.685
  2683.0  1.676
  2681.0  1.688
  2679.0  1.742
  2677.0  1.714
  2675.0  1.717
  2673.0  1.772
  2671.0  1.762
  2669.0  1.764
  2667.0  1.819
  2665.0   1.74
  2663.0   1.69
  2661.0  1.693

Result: 1.75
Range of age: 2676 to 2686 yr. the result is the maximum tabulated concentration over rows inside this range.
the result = 1.742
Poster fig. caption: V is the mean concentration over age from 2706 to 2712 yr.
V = 1.61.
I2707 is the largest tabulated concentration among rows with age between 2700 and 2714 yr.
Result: 1.804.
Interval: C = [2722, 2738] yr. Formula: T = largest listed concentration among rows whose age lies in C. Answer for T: 2.175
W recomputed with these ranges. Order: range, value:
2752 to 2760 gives 2.91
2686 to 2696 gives 1.6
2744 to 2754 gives 2.81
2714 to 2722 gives 1.82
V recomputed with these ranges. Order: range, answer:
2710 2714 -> 1.75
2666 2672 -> 1.78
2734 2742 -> 2.15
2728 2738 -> 1.53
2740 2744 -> 2.35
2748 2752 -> 2.9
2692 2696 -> 1.55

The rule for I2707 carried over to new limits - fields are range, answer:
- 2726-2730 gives 1.174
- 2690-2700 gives 1.606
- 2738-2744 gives 2.41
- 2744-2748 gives 2.732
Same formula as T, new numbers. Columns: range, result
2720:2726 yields 1.839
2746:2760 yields 3.008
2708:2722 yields 1.842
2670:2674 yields 1.772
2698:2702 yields 1.583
